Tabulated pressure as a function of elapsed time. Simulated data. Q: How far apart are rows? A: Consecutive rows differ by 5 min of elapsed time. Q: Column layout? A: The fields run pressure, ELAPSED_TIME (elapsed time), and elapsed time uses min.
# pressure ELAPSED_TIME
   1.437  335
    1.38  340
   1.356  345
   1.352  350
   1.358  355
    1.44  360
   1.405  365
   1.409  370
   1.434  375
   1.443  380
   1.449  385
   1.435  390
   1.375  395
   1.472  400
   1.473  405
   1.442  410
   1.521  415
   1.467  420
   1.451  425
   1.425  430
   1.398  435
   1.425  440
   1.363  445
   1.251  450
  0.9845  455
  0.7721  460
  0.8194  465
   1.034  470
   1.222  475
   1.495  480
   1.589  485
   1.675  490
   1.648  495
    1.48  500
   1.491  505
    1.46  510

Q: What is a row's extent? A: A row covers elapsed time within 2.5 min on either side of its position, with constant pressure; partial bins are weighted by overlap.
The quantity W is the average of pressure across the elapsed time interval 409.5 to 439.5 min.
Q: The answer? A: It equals 1.45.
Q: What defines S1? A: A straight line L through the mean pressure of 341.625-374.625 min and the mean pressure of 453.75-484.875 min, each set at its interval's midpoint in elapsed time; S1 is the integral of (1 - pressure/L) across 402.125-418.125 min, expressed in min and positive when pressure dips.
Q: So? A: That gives -2.88 min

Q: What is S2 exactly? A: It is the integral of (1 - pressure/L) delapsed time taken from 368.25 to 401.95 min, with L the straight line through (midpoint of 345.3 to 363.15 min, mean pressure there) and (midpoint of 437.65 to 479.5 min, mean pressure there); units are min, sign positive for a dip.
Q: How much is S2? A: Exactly -3.2 min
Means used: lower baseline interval 1.38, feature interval 1.43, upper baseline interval 1.13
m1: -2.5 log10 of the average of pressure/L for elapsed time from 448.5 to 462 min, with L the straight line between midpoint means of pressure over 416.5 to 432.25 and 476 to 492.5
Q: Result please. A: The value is 0.45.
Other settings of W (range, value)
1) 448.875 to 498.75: 1.25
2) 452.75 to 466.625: 0.859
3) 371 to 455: 1.41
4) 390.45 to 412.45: 1.44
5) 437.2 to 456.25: 1.28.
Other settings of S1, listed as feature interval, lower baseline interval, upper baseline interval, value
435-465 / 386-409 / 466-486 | 4.1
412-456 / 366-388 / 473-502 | 3.0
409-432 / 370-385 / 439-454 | -1.9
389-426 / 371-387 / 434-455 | -1.9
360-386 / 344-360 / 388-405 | -0.5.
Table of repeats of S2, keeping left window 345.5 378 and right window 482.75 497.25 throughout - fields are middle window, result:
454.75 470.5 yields 7.07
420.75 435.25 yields 0.84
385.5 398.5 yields 0.33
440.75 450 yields 1.25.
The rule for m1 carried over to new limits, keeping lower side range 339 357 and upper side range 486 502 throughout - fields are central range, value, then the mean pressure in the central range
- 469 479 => 0.30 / 1.2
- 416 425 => 0.01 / 1.47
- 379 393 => -0.01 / 1.44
